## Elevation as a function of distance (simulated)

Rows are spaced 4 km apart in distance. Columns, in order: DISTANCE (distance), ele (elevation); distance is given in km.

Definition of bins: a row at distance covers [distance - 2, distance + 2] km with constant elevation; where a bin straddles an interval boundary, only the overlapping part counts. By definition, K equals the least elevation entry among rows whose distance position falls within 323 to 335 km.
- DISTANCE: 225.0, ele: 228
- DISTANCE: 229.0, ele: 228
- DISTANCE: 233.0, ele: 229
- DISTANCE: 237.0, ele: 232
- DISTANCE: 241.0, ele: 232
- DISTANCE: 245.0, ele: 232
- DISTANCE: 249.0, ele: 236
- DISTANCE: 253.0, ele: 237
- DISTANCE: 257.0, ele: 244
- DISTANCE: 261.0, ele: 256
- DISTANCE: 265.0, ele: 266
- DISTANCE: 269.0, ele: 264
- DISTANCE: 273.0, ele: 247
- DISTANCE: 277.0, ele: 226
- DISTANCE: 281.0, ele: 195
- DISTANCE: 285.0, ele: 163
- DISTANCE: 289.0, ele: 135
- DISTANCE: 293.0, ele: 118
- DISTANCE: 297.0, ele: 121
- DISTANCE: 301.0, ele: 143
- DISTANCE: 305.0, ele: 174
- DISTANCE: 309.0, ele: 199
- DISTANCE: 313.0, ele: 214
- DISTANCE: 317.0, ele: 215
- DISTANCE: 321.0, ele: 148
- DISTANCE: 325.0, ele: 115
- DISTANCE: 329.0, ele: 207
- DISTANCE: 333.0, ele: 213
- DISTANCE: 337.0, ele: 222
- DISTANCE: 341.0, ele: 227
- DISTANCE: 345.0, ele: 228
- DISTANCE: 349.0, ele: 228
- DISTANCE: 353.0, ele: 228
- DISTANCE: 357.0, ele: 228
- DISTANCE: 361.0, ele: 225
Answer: 115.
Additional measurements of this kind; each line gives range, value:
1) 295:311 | 121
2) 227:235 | 228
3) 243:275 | 232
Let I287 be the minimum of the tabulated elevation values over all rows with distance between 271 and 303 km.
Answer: 118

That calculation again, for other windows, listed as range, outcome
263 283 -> 195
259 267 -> 256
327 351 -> 207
